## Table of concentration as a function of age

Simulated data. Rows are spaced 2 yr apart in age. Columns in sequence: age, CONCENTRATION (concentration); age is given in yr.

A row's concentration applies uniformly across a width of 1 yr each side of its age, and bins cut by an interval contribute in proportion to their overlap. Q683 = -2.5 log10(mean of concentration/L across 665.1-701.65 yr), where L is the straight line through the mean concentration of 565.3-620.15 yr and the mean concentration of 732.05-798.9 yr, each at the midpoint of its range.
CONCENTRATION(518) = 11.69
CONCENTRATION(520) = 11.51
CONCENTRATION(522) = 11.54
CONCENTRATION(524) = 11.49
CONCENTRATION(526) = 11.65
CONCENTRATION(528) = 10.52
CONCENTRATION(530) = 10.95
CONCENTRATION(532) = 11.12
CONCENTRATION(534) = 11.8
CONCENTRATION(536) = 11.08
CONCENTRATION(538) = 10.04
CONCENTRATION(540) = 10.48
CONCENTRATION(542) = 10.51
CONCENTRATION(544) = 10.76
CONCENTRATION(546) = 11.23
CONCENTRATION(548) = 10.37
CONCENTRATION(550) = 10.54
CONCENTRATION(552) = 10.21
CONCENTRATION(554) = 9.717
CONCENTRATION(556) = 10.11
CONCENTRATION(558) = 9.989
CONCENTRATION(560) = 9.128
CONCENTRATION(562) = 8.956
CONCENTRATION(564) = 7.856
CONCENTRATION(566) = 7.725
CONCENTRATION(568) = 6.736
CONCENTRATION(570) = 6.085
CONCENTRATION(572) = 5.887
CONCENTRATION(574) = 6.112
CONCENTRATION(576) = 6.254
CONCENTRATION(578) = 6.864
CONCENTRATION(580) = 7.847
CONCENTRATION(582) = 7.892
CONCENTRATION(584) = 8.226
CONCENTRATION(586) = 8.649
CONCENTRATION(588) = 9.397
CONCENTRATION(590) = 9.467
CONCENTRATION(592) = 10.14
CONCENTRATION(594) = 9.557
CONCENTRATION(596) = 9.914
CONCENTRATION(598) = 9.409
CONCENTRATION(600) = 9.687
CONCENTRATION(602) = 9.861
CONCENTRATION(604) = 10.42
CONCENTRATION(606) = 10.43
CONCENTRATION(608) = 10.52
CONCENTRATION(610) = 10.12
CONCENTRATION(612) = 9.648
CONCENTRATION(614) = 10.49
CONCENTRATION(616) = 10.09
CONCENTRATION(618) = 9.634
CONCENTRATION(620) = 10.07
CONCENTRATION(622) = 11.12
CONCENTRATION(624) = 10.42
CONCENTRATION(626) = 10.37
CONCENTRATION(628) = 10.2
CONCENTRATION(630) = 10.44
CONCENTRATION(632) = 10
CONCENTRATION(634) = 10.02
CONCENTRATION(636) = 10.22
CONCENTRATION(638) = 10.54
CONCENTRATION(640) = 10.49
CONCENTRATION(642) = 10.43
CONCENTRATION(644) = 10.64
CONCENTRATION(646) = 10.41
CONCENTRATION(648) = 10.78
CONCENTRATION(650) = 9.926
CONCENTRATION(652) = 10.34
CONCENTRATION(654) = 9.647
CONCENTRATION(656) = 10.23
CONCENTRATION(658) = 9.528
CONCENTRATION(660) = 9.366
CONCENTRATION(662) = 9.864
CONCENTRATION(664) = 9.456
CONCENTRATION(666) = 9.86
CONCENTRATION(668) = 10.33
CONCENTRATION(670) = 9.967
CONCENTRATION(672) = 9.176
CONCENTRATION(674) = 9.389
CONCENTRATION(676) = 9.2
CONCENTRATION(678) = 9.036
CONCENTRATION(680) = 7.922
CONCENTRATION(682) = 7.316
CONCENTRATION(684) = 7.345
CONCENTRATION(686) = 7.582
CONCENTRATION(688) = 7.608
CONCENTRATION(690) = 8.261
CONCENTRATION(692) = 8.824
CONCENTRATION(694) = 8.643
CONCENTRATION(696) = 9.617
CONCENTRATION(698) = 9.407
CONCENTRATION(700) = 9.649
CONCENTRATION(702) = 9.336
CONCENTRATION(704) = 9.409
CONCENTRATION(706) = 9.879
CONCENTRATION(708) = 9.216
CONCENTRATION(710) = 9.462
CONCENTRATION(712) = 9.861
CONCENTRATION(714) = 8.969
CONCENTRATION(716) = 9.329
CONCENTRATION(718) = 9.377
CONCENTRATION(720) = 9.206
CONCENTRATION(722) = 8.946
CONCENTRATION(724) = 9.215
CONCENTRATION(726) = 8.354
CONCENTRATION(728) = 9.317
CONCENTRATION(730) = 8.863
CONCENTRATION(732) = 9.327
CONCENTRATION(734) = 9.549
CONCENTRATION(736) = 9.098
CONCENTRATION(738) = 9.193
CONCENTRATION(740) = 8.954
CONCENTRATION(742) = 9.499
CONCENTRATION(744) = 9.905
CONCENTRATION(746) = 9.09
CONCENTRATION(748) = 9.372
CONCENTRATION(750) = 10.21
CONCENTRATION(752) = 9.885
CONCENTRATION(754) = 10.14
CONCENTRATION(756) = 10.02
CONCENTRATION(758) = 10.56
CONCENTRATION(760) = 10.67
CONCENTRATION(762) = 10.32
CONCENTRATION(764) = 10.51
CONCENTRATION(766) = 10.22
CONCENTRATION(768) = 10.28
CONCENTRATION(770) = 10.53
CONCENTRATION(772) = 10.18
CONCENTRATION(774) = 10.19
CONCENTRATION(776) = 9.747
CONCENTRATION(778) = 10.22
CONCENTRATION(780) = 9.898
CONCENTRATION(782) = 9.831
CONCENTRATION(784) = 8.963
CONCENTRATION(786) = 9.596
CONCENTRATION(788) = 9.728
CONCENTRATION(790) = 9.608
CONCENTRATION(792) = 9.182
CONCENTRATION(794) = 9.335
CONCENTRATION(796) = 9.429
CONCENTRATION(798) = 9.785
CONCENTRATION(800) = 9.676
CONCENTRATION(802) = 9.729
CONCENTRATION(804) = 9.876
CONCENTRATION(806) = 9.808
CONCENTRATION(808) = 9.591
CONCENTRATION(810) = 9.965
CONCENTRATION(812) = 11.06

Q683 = 0.06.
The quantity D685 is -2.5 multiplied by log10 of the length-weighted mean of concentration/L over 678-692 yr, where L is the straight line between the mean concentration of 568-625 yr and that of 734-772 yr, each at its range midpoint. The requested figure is 0.211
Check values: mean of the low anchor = 9.04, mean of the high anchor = 9.91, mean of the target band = 7.85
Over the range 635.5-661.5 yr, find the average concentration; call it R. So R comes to 10.2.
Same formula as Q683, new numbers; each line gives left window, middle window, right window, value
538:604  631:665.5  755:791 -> -0.08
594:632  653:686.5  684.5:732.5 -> 0.04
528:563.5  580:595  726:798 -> 0.15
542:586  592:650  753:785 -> -0.14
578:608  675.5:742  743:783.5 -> 0.10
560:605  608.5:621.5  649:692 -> -0.17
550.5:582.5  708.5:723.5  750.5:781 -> 0.04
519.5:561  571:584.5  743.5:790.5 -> 0.45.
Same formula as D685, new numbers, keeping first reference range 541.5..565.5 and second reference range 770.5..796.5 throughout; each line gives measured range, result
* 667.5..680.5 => 0.06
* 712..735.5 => 0.07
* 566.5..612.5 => 0.14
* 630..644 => -0.05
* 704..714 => 0.03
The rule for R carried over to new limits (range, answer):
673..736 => 8.95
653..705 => 9.08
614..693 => 9.65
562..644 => 9.24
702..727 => 9.27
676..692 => 8.01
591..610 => 10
